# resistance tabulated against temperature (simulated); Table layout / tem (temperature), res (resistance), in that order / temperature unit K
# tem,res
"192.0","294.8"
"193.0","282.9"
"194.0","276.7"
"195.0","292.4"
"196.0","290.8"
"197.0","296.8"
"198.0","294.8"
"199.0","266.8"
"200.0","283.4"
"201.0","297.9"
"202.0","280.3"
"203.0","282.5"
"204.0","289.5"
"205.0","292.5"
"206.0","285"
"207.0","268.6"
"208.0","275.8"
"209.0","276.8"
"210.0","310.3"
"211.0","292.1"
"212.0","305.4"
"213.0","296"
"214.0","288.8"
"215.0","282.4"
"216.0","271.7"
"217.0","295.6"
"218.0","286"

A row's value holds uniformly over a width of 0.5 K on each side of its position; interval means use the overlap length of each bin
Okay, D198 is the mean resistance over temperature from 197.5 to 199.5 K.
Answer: 281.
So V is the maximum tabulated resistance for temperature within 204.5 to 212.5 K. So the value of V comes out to 310.3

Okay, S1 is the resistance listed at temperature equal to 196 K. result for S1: 290.8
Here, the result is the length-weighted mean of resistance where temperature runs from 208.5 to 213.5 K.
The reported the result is 296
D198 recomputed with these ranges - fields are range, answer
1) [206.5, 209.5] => 274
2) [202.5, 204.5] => 286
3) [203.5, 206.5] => 289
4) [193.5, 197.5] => 289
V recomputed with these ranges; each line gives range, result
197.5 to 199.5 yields 294.8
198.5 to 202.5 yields 297.9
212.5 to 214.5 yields 296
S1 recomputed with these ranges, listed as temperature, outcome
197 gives 296.8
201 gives 297.9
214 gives 288.8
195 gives 292.4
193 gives 282.9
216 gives 271.7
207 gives 268.6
